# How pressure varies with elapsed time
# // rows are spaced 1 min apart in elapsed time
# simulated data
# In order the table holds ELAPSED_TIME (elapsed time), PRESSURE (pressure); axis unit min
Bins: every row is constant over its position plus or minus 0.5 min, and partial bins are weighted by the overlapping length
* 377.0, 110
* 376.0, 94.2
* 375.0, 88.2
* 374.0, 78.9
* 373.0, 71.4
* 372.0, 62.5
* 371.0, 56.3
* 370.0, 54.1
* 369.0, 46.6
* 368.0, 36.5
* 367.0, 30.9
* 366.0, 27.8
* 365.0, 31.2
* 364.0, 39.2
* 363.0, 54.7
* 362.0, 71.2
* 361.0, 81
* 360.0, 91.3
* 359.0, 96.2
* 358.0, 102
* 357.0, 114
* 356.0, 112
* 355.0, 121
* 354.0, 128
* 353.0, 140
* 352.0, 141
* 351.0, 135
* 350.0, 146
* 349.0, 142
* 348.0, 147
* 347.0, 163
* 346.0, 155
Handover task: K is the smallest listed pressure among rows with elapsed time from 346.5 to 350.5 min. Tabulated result 142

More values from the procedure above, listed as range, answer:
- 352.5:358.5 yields 102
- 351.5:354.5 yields 128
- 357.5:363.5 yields 54.7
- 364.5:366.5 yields 27.8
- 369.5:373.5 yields 54.1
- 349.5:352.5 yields 135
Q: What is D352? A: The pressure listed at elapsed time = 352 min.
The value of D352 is 141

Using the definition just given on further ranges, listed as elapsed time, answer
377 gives 110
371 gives 56.3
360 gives 91.3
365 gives 31.2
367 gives 30.9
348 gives 147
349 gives 142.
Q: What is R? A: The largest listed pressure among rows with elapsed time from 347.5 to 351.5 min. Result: 147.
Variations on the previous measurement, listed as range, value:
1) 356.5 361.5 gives 114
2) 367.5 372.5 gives 62.5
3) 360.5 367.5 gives 81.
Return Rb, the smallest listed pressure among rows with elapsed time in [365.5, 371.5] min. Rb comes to 27.8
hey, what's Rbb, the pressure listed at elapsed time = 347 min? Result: 163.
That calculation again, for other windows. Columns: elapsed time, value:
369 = 46.6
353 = 140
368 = 36.5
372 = 62.5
